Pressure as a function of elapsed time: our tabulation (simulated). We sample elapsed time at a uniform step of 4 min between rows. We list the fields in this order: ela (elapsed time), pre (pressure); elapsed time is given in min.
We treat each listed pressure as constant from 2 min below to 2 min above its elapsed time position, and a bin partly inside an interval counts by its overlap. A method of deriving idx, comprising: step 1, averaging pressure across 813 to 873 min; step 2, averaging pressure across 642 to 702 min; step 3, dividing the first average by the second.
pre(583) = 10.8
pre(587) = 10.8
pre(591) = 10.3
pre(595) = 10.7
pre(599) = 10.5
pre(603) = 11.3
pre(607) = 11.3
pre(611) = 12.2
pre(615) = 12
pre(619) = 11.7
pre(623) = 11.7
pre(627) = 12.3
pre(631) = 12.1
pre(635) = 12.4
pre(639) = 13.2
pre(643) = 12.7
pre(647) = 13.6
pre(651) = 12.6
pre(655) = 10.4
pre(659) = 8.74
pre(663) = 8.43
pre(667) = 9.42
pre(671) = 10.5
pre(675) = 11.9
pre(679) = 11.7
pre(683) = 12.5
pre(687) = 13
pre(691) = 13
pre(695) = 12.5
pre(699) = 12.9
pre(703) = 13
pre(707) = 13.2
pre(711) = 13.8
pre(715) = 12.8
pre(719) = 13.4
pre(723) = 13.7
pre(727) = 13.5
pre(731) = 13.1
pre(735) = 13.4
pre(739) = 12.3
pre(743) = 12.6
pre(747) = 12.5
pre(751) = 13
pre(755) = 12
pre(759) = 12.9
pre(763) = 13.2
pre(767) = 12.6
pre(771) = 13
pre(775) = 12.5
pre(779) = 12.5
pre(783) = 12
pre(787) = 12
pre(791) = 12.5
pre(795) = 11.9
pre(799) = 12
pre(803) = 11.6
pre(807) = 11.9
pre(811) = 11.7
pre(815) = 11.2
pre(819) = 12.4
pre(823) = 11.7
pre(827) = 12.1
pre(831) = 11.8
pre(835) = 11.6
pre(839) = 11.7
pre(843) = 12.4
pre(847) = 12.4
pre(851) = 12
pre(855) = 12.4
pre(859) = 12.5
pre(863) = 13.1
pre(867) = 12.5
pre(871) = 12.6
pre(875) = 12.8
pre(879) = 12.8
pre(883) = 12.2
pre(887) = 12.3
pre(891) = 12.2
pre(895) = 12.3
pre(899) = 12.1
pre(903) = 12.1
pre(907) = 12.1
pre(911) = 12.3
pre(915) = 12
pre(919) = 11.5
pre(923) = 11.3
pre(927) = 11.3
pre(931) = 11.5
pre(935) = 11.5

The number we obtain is 1.0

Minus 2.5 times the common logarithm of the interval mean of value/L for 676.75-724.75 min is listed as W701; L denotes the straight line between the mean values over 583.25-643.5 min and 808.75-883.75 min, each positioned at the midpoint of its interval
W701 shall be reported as -0.10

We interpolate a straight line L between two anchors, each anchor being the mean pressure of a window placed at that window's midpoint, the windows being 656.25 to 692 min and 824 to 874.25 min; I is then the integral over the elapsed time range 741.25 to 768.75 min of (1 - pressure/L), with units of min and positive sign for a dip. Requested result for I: -2.69 min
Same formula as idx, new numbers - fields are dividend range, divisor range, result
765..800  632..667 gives 1.08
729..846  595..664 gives 1.06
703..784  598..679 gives 1.13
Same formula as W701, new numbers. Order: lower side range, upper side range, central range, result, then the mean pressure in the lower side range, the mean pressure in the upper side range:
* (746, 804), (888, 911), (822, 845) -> 0.038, 12.4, 12.2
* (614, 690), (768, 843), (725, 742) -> -0.105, 11.6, 12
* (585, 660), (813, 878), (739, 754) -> -0.057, 11.6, 12.2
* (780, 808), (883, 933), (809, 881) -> -0.021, 12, 11.9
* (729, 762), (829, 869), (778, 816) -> 0.050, 12.7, 12.2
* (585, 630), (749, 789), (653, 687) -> 0.120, 11.4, 12.6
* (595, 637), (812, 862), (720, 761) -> -0.090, 11.7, 12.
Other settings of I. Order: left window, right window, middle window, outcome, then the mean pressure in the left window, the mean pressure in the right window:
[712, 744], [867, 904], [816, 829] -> 0.7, 13.1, 12.4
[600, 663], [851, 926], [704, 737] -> -3.9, 11.8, 12.3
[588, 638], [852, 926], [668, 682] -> 0.5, 11.6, 12.3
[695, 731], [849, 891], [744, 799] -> 2.0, 13.2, 12.5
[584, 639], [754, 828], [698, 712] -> -1.6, 11.5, 12.2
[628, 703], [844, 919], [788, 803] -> 0.1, 11.8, 12.3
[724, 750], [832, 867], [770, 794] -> 0.6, 12.9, 12.3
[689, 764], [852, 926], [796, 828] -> 2.0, 13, 12.3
